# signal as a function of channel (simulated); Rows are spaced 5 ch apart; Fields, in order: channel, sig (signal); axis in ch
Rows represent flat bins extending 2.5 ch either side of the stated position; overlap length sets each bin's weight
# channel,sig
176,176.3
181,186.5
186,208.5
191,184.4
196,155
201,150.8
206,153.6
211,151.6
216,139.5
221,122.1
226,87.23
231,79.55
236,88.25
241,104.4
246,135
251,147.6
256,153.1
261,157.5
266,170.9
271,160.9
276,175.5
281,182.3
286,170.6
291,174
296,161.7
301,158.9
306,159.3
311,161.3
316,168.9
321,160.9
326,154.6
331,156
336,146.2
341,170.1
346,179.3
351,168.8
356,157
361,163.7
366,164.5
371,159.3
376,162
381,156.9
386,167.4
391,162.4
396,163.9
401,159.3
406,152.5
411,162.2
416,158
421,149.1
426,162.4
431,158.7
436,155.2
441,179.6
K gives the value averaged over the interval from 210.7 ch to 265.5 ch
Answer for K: 125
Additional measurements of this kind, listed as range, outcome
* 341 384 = 164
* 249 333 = 163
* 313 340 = 158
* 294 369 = 162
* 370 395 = 162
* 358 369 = 164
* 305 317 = 163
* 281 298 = 171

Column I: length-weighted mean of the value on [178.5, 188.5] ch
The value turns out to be 198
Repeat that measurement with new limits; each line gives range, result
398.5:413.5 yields 158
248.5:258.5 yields 150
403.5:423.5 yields 155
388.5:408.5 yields 160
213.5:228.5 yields 116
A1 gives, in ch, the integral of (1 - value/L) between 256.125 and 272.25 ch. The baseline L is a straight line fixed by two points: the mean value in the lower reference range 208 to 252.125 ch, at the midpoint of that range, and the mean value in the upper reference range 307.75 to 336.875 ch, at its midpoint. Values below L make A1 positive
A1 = -3.6 ch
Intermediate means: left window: 117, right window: 159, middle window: 162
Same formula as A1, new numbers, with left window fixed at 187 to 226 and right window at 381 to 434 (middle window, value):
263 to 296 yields -4.0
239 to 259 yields 2.0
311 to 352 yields -1.9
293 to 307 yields -0.6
